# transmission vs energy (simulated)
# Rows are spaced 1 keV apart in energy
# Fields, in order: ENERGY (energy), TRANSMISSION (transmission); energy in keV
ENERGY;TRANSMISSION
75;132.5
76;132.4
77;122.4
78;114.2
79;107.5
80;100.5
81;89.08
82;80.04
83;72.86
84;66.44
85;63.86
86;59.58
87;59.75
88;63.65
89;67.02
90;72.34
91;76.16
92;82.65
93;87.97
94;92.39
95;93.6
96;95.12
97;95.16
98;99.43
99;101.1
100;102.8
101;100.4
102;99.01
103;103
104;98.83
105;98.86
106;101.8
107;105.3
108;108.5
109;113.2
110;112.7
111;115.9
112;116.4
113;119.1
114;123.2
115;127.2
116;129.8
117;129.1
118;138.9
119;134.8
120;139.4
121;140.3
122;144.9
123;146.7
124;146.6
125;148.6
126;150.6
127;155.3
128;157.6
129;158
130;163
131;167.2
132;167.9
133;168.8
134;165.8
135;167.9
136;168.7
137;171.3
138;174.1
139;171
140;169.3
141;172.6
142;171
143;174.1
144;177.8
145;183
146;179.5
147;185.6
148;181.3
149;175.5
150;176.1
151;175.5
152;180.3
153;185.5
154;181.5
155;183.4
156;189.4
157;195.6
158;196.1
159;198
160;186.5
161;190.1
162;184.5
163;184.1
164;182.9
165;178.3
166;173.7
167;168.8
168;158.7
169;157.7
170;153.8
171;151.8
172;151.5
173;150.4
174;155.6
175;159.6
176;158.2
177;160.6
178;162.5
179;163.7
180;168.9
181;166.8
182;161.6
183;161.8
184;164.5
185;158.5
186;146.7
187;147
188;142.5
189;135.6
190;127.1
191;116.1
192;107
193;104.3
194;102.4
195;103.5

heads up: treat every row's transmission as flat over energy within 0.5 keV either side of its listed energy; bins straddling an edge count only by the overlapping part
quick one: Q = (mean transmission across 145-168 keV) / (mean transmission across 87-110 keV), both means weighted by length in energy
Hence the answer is 1.96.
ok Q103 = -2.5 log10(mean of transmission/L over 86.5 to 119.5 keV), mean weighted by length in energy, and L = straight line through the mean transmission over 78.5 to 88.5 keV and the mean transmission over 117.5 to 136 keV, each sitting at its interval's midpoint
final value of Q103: 0.10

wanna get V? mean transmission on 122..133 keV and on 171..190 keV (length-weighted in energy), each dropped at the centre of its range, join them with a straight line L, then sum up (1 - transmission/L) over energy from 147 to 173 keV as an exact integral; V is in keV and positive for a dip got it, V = -3.6 keV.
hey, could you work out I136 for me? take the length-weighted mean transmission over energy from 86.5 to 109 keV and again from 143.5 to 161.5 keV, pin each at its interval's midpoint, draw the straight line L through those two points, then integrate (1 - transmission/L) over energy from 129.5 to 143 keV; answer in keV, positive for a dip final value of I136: -1.1 keV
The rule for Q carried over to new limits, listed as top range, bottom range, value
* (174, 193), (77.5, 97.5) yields 1.82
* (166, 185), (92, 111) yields 1.59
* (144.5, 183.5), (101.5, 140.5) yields 1.25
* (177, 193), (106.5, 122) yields 1.19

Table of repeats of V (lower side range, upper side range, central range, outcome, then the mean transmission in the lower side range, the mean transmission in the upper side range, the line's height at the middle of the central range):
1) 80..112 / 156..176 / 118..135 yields -3.7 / 90.2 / 173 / 126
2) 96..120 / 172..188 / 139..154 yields -4.5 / 112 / 158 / 137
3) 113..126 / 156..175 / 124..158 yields -4.0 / 137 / 173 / 154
